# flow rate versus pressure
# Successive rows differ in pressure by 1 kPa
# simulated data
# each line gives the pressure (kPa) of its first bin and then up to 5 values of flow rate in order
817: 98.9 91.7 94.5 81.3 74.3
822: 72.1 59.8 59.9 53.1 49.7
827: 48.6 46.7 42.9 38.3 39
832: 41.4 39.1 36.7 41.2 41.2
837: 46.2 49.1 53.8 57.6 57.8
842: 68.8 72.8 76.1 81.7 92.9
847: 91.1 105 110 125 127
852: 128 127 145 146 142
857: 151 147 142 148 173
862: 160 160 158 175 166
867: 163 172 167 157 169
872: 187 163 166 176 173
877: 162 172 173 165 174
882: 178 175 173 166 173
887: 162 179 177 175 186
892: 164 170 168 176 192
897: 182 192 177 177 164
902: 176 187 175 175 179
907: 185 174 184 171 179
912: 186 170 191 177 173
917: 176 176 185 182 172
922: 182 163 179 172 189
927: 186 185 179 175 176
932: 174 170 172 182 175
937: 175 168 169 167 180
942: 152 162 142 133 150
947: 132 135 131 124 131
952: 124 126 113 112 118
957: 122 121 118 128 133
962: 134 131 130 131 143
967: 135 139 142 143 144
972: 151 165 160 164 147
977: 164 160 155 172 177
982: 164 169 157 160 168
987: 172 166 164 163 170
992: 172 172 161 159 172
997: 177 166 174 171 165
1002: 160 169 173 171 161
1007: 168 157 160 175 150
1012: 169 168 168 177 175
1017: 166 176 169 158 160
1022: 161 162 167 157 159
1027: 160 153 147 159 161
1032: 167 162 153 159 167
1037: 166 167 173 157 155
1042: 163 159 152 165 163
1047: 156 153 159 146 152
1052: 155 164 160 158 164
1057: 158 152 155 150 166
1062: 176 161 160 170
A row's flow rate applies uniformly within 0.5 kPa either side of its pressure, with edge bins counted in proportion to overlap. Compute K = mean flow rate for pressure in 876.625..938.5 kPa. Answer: 176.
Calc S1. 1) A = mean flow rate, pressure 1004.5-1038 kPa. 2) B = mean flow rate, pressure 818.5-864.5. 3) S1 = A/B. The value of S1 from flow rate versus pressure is 1.8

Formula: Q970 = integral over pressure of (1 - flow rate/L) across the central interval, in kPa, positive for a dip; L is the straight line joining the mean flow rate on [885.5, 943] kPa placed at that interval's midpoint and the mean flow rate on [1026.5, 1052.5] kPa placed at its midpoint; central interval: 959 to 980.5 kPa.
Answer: 2.9 kPa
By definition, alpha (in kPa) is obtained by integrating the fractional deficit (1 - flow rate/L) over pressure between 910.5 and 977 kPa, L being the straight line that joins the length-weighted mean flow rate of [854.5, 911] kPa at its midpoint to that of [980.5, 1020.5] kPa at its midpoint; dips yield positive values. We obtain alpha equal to 5.2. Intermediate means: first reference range 170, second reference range 167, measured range 155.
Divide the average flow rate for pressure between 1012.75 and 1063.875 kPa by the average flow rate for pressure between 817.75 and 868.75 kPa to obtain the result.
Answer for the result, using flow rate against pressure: 1.68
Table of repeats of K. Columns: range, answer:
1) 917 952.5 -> 164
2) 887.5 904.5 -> 177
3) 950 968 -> 127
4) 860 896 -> 170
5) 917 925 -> 177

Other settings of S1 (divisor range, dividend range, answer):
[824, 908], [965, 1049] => 1.21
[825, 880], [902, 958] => 1.44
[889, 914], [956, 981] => 0.80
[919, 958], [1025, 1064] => 1.01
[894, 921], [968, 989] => 0.89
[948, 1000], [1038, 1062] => 1.06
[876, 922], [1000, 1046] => 0.93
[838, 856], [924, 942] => 1.79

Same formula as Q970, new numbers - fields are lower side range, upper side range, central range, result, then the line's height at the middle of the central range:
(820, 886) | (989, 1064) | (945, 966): 2.3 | 143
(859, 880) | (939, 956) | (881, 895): -1.2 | 160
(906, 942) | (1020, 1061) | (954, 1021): 4.1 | 167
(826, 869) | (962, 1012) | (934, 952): -1.6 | 141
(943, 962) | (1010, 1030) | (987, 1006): -2.1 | 151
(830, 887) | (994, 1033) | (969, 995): -0.8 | 157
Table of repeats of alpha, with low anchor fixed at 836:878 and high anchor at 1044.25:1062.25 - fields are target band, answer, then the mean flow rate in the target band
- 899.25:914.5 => -4.6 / 178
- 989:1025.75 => -3.7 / 167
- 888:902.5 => -4.5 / 177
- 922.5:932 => -2.6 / 178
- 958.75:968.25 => 0.8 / 132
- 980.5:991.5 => -1.3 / 166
